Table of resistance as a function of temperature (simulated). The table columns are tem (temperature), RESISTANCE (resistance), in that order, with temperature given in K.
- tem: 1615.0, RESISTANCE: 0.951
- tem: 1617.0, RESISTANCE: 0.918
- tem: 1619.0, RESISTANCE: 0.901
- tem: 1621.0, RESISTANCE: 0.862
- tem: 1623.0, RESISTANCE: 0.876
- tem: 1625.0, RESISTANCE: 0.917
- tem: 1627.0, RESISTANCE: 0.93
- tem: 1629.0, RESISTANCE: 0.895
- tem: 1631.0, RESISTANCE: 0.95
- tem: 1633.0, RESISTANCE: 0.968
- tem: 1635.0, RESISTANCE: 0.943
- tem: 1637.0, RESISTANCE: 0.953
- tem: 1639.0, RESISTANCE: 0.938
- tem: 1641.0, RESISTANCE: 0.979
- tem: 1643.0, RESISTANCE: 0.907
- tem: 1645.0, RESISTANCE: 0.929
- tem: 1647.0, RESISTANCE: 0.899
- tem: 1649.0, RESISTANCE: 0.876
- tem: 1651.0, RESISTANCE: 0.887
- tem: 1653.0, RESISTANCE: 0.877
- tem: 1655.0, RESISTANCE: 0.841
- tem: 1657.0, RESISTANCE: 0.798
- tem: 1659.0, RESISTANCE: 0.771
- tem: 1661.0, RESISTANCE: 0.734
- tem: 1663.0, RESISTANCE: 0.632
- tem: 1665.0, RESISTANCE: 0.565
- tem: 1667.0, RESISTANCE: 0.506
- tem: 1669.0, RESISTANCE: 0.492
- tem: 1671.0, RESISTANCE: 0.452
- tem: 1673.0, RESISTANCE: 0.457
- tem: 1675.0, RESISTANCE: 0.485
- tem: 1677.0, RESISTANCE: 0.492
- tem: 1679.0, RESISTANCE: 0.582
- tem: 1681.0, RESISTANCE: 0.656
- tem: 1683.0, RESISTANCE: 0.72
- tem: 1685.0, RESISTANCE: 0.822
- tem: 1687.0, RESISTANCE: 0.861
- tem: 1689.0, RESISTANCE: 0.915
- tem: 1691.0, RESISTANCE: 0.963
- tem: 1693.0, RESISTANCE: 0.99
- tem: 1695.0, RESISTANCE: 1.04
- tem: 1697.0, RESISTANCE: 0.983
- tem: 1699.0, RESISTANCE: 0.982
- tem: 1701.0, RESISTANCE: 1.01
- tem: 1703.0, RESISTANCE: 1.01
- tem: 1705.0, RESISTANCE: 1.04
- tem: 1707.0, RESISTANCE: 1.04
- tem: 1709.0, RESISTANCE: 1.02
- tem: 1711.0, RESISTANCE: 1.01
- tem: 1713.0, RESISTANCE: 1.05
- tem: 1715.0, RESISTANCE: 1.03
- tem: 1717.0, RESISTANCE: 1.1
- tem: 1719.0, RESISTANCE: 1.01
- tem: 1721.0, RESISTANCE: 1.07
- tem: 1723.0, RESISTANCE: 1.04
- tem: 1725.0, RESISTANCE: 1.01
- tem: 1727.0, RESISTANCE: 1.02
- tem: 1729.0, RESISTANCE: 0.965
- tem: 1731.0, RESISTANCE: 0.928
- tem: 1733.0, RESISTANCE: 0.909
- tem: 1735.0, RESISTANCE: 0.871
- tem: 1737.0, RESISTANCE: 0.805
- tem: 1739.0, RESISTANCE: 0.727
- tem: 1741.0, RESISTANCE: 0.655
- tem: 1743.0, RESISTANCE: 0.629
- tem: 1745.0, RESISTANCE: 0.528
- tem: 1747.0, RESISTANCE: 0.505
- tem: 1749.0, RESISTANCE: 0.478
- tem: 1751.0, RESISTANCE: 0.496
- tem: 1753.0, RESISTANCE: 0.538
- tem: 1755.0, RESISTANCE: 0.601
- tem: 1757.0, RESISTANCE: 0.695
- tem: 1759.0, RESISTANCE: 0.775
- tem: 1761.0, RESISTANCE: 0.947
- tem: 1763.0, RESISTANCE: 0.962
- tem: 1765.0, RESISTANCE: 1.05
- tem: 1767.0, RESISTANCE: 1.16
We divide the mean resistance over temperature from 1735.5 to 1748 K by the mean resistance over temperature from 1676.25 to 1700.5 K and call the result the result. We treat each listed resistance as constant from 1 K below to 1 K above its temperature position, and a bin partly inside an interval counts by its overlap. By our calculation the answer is 0.8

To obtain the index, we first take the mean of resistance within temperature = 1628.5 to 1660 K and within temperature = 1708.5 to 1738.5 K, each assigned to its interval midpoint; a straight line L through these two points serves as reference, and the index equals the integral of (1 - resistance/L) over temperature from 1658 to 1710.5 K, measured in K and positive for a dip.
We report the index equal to 9.23 K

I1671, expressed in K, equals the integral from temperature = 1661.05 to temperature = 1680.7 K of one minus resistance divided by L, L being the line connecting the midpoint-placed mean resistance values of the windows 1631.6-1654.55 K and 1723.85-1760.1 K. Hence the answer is 7.58 K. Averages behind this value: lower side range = 0.922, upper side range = 0.732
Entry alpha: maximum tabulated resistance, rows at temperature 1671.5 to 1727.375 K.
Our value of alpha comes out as 1.1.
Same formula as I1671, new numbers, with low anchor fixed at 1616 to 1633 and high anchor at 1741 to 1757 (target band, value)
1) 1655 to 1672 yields 3.6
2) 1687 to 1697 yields -3.5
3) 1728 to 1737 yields -4.5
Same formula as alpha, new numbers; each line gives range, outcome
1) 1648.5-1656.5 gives 0.887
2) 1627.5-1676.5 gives 0.979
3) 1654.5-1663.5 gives 0.841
